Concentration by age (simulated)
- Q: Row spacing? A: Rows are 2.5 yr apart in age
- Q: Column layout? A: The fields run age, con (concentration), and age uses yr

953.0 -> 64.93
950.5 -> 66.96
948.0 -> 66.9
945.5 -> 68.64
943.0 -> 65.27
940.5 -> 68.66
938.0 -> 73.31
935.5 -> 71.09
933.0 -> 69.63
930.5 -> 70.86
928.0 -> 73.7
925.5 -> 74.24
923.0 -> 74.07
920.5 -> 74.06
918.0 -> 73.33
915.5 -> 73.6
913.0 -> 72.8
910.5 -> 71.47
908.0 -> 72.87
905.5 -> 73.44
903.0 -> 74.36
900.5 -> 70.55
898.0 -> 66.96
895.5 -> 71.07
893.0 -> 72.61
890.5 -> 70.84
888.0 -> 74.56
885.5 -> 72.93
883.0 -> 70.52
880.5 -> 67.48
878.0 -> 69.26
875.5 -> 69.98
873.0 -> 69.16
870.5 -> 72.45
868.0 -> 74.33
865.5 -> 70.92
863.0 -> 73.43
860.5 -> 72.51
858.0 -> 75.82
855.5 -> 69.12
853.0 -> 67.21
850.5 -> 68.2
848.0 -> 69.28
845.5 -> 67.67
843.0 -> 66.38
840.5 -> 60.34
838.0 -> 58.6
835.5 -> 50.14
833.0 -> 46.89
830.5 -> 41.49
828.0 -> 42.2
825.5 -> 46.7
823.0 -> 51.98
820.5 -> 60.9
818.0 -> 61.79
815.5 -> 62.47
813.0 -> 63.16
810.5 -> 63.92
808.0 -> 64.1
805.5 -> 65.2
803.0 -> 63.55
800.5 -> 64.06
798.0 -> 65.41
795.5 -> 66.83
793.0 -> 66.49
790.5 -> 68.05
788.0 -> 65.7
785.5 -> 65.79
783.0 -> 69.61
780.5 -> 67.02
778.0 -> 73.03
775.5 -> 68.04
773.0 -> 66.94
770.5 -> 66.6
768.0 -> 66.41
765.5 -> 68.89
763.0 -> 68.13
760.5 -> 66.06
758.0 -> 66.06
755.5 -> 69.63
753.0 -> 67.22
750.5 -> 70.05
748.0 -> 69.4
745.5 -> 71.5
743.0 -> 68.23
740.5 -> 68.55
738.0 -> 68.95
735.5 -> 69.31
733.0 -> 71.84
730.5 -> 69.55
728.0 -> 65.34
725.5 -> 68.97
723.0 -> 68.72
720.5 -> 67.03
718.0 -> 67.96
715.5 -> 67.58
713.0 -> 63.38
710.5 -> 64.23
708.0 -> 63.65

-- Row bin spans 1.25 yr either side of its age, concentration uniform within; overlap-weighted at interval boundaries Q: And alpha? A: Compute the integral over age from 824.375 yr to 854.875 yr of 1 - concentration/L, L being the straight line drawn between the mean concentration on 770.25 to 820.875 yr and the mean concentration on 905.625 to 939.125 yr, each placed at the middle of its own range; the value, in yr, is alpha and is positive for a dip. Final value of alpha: 4.8 yr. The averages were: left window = 65.7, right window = 72.7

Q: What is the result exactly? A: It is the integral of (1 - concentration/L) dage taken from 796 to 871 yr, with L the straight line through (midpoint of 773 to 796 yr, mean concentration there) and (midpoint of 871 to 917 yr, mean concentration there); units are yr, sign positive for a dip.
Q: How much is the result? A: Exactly 7.4 yr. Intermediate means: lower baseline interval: 67.8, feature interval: 62.6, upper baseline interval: 71.4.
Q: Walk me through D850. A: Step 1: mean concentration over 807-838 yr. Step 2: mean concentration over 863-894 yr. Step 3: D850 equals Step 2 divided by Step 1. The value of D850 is 1.30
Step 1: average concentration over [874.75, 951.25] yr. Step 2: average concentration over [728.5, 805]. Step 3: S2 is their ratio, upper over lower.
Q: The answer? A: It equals 1.05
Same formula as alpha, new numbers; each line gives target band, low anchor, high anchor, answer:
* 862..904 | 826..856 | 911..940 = -3.7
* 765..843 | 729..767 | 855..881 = 9.3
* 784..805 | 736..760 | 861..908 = 1.2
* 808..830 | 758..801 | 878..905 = 3.9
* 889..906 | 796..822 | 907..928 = 0.0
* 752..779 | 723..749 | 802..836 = -1.4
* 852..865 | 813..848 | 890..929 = -2.1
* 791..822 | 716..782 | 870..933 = 2.5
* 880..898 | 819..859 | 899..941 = -1.1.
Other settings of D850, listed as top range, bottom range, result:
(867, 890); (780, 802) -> 1.07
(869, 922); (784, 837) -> 1.21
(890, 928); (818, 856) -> 1.26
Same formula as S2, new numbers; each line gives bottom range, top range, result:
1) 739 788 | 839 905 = 1.03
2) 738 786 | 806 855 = 0.86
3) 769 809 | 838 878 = 1.04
